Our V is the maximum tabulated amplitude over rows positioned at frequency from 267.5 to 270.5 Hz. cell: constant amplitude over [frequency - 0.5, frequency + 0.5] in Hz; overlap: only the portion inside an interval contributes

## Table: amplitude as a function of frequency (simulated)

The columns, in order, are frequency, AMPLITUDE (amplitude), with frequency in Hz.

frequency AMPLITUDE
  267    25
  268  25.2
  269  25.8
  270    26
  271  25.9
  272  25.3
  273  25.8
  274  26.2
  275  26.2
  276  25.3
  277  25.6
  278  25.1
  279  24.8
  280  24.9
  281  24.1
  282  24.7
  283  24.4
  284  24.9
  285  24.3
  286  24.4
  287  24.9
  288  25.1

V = 26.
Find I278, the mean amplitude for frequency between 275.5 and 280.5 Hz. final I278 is 25.1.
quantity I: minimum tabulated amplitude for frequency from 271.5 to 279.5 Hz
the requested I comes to 24.8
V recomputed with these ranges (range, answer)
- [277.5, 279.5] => 25.1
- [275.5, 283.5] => 25.6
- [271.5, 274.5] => 26.2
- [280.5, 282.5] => 24.7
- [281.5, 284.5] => 24.9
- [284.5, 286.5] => 24.4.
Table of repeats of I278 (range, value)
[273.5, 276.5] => 25.9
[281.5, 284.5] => 24.7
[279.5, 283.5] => 24.5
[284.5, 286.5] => 24.4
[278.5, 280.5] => 24.9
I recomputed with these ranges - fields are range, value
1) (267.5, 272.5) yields 25.2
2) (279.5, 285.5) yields 24.1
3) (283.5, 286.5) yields 24.3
